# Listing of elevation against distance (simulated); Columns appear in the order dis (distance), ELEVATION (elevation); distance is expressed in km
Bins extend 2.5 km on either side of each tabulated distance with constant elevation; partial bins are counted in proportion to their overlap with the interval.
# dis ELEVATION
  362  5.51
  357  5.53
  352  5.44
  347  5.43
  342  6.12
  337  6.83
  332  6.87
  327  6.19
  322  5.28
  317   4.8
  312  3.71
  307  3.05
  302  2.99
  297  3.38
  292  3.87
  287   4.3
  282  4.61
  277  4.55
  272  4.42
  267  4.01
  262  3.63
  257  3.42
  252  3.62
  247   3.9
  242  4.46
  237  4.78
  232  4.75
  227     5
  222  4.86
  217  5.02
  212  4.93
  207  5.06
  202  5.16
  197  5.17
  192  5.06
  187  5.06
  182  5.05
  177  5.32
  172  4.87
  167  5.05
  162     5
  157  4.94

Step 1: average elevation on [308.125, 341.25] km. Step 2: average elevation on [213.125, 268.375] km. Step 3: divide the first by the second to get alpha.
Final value 1.3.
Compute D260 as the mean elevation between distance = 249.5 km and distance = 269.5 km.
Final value 3.67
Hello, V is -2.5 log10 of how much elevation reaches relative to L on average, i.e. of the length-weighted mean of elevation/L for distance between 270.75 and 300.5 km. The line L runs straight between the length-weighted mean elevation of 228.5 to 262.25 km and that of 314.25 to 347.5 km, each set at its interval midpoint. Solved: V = 0.20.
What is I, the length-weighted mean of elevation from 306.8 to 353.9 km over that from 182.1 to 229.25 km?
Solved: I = 1.09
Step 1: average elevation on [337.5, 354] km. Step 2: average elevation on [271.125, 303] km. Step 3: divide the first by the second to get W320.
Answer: 1.44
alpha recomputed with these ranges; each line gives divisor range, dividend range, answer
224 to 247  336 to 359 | 1.25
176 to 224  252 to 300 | 0.79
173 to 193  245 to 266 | 0.72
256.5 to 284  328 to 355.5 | 1.48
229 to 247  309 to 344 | 1.24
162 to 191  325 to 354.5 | 1.21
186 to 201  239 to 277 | 0.78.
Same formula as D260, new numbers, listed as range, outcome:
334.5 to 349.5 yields 6.13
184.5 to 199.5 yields 5.1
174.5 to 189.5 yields 5.14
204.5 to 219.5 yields 5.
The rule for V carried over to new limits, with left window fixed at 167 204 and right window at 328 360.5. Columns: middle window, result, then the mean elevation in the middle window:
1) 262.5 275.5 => 0.32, 4.15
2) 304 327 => 0.31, 4.4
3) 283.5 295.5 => 0.37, 4.07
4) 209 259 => 0.19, 4.49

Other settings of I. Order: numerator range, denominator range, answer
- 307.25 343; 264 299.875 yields 1.33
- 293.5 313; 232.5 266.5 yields 0.82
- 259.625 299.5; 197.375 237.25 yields 0.83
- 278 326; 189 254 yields 0.86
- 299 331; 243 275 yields 1.15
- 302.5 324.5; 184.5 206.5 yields 0.80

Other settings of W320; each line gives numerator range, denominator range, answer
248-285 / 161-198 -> 0.80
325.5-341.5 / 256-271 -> 1.74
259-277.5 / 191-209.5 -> 0.80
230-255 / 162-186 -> 0.84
